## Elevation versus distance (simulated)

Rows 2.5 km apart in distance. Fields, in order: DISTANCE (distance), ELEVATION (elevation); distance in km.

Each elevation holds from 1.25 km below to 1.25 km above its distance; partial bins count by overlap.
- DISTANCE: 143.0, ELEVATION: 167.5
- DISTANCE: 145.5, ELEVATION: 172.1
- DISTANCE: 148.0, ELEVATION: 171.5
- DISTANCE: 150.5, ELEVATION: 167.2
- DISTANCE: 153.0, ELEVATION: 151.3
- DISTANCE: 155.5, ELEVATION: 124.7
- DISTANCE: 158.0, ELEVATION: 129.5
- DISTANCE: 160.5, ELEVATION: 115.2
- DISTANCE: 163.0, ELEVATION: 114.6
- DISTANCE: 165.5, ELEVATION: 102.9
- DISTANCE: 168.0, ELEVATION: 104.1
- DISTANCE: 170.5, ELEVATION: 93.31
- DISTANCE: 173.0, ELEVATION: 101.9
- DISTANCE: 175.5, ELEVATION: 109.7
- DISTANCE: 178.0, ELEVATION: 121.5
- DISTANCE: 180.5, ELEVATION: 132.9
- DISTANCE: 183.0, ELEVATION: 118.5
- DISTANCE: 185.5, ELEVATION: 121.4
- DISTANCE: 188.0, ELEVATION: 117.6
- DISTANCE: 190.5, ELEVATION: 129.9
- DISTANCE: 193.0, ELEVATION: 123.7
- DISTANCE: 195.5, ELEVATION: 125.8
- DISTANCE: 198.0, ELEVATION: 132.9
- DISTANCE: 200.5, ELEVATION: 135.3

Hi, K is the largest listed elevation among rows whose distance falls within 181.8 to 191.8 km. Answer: 129.9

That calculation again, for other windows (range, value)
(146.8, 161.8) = 171.5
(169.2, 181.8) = 132.9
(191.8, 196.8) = 125.8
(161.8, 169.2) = 114.6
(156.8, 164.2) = 129.5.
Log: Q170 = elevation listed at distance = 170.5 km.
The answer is 93.31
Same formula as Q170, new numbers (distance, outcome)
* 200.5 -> 135.3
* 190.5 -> 129.9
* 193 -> 123.7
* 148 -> 171.5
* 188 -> 117.6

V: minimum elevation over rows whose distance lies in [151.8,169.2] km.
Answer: 102.9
